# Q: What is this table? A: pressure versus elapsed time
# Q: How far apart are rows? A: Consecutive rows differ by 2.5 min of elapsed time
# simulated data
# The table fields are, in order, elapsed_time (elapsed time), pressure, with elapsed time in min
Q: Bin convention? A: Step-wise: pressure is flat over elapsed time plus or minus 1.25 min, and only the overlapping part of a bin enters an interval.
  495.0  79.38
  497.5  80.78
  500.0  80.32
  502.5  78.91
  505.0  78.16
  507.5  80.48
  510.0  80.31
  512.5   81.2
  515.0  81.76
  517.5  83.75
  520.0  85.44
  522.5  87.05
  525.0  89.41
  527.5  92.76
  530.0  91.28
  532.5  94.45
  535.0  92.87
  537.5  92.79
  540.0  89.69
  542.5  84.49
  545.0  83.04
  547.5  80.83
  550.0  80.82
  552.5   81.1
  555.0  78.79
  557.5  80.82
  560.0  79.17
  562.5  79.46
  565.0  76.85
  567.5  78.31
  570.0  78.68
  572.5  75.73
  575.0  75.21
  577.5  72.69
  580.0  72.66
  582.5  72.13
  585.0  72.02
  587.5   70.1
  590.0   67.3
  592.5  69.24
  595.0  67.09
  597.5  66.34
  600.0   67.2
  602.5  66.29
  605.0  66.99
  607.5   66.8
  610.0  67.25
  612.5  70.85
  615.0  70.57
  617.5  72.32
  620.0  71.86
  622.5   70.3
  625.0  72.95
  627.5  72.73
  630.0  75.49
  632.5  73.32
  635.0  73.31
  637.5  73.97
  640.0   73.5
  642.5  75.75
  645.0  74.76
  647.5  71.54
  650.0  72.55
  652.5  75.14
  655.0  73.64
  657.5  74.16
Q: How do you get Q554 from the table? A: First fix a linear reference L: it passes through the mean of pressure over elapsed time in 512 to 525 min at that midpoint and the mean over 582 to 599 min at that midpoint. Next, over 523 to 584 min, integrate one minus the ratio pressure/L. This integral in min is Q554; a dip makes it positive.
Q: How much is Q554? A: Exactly -4.1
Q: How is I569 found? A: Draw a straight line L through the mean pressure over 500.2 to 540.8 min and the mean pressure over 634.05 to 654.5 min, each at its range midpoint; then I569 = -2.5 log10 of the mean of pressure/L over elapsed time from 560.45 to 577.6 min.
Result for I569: 0.06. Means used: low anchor 86.1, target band 77.1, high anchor 73.8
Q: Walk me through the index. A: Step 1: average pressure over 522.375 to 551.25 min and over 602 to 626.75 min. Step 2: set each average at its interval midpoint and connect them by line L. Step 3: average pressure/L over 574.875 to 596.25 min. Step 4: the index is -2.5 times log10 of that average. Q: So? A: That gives 0.09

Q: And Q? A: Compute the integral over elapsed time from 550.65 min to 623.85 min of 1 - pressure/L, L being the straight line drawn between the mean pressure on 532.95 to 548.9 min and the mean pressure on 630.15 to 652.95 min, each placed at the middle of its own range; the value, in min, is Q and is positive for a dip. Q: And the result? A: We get 7.8 min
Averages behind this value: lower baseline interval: 87.6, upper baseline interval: 73.8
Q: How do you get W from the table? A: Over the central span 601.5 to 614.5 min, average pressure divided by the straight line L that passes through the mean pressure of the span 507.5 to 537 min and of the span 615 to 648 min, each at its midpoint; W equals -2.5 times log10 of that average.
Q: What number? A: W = 0.13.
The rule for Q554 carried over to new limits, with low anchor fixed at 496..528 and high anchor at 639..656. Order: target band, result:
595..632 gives 3.0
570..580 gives 0.5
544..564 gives -0.1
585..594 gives 1.0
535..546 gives -1.0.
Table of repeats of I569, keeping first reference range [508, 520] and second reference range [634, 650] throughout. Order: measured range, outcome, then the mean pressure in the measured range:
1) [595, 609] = 0.15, 66.8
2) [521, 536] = -0.13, 91.2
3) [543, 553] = -0.02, 81.7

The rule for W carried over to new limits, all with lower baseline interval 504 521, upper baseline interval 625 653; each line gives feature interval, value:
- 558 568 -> 0.00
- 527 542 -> -0.15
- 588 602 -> 0.14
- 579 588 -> 0.08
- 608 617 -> 0.09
